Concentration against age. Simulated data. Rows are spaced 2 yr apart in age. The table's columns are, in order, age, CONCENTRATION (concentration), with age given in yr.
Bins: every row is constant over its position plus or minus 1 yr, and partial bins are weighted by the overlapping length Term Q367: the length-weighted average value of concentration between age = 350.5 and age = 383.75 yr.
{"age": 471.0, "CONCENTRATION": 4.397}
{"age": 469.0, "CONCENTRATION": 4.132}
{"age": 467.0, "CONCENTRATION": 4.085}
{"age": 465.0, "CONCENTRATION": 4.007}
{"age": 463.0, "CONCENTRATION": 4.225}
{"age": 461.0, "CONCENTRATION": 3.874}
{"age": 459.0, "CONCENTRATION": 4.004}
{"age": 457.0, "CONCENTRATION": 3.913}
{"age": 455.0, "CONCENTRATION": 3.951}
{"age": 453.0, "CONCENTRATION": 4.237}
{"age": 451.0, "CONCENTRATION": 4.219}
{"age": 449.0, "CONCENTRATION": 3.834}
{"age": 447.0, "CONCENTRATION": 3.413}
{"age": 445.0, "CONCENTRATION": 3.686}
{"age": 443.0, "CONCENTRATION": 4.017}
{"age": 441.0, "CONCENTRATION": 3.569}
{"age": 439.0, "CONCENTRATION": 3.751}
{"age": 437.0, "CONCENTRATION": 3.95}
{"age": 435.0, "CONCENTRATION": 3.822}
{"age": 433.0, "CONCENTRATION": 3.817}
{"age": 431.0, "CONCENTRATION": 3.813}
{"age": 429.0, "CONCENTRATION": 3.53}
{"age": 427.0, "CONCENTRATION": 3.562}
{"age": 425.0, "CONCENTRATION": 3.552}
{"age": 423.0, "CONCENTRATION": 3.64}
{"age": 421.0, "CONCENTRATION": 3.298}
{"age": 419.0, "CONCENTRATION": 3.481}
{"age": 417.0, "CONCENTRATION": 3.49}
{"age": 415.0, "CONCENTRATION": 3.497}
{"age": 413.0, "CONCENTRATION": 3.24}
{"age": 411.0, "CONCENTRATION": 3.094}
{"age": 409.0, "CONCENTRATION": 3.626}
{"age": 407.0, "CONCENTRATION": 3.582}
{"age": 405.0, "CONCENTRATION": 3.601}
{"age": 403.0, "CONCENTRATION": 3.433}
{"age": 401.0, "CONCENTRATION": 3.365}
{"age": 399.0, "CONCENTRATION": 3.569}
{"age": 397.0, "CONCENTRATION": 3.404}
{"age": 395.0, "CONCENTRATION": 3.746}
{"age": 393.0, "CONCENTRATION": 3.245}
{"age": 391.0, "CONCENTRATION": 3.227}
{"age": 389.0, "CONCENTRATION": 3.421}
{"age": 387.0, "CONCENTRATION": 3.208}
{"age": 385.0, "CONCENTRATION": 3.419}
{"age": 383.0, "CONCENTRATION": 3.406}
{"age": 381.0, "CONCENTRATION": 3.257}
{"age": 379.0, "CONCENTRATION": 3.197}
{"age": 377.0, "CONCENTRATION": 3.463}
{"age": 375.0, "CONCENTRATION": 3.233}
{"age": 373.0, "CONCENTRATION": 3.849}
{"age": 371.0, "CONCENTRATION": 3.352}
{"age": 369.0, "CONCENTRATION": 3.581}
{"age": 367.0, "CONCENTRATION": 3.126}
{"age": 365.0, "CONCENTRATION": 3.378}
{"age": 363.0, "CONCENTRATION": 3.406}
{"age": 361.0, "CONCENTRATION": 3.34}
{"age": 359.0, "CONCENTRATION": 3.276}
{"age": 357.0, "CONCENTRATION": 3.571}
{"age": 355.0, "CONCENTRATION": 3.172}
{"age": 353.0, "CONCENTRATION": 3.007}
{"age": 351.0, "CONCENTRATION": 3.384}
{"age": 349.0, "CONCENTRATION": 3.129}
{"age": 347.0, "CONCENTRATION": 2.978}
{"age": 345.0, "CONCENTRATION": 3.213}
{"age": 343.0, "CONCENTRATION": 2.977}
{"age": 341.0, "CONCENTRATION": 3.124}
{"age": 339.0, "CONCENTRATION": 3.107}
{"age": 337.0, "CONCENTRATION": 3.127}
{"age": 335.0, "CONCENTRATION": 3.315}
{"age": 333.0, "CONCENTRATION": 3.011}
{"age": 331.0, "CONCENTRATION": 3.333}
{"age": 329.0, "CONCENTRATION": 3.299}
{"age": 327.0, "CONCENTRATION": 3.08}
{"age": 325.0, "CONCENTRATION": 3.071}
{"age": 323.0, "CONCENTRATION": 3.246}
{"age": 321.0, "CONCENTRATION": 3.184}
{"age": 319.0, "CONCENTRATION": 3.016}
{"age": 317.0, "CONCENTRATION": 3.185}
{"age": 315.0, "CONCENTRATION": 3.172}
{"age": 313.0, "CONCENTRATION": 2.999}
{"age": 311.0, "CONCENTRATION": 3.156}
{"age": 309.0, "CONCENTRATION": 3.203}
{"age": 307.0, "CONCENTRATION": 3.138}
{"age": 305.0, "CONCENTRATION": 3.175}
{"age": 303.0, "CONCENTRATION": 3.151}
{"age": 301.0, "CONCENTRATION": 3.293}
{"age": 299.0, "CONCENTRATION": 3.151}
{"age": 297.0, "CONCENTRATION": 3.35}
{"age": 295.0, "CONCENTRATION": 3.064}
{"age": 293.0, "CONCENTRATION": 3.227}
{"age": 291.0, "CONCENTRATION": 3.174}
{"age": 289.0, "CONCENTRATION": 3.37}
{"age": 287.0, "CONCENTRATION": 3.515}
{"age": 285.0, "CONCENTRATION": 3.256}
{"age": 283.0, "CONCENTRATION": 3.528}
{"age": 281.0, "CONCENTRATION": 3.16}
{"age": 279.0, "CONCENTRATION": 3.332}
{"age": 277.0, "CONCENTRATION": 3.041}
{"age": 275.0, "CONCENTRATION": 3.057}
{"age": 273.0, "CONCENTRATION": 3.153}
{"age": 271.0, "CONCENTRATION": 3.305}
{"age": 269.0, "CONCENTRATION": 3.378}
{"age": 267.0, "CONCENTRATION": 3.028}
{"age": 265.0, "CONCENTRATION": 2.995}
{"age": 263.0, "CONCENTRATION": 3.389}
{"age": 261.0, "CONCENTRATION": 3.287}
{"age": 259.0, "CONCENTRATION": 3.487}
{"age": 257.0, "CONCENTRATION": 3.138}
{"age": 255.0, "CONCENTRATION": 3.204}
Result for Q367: 3.35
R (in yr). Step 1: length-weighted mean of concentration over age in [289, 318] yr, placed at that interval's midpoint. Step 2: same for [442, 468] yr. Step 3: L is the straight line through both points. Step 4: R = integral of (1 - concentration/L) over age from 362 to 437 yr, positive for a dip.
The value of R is 4.3 yr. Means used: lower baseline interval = 3.18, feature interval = 3.46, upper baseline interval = 3.96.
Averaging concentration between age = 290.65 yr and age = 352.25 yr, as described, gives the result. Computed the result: 3.16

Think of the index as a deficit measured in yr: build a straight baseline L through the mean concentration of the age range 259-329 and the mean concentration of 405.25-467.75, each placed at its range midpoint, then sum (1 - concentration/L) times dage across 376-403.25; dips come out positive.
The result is 1.4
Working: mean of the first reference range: 3.21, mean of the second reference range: 3.73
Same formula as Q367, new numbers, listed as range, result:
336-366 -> 3.21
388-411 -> 3.46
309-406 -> 3.28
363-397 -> 3.38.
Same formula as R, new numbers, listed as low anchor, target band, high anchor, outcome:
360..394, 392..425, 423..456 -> 1.07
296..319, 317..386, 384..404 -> 0.80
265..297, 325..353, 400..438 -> 1.79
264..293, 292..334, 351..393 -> 1.38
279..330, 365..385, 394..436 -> 0.17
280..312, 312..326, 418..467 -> 0.87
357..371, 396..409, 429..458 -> 0.35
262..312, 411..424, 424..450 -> 0.85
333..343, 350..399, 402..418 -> -1.11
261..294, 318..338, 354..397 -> 0.87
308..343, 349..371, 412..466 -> 0.12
